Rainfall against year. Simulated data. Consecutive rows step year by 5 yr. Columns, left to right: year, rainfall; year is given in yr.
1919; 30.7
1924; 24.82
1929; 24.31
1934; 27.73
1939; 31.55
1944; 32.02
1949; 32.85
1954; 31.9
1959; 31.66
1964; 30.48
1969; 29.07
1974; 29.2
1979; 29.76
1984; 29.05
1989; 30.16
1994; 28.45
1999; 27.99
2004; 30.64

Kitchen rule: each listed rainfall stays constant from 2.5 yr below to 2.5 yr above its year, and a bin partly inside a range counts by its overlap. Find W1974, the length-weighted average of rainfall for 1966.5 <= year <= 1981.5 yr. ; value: 29.3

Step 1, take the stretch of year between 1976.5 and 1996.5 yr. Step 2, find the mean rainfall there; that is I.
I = 29.4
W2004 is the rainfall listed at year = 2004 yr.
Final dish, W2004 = 30.64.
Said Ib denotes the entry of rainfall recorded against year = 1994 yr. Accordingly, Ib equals 28.45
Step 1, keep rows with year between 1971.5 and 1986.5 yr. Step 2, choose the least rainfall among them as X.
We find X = 29.05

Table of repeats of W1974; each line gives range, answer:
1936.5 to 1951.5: 32.1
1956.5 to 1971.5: 30.4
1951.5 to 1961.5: 31.8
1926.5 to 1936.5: 26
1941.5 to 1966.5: 31.8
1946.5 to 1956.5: 32.4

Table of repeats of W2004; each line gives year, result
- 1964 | 30.48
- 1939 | 31.55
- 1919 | 30.7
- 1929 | 24.31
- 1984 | 29.05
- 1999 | 27.99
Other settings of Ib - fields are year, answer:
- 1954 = 31.9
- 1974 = 29.2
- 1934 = 27.73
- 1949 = 32.85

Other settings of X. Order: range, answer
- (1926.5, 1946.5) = 24.31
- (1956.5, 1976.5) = 29.07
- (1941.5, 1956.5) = 31.9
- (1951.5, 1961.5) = 31.66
